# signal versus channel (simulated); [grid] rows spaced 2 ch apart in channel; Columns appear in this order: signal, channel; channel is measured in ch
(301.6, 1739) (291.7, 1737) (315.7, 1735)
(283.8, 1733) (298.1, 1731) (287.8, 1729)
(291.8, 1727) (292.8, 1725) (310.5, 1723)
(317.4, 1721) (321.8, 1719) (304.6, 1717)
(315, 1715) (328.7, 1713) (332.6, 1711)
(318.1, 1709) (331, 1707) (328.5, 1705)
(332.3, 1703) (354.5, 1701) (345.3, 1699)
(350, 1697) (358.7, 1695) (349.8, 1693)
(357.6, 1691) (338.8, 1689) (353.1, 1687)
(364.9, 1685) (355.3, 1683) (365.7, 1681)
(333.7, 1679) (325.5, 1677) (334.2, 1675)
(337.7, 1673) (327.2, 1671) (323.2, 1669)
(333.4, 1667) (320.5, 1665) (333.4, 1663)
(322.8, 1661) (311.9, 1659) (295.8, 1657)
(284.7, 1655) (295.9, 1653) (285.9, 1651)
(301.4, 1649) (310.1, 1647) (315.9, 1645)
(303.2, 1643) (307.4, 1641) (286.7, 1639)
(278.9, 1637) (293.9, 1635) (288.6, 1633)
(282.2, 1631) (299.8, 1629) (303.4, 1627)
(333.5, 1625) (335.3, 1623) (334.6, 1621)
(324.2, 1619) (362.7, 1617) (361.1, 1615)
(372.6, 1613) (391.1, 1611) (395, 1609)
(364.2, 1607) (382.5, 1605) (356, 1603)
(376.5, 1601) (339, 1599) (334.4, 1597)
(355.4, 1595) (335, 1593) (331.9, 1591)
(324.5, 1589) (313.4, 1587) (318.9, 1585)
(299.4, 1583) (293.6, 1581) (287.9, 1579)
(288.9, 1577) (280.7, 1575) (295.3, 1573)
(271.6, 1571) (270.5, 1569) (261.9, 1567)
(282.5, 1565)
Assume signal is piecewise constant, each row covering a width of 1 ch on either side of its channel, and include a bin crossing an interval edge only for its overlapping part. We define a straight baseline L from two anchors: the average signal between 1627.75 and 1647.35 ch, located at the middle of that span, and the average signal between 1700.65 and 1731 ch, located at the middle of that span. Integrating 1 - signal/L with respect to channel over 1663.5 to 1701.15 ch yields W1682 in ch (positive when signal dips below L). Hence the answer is -4.3 ch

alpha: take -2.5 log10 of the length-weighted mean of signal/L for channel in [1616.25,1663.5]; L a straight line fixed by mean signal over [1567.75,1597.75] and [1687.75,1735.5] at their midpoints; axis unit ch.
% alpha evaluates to 0.02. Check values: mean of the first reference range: 306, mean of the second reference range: 324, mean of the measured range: 307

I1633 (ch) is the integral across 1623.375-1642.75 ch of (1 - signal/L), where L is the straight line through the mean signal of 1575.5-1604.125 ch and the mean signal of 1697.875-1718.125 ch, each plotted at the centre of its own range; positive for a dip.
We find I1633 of 1.6 ch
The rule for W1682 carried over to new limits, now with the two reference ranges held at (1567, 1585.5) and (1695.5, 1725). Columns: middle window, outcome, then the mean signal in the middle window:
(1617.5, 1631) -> -0.8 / 320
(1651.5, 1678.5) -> -0.4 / 319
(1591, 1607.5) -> -3.3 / 354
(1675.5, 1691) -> -1.4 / 348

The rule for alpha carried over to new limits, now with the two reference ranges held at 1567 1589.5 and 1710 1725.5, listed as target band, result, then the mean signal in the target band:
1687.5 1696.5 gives -0.129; 351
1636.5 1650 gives 0.009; 301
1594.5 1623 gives -0.205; 360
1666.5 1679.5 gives -0.074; 330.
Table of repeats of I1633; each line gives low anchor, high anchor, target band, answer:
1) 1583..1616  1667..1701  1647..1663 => 2.06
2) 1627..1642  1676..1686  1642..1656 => 0.45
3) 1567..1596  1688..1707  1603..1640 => -1.87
